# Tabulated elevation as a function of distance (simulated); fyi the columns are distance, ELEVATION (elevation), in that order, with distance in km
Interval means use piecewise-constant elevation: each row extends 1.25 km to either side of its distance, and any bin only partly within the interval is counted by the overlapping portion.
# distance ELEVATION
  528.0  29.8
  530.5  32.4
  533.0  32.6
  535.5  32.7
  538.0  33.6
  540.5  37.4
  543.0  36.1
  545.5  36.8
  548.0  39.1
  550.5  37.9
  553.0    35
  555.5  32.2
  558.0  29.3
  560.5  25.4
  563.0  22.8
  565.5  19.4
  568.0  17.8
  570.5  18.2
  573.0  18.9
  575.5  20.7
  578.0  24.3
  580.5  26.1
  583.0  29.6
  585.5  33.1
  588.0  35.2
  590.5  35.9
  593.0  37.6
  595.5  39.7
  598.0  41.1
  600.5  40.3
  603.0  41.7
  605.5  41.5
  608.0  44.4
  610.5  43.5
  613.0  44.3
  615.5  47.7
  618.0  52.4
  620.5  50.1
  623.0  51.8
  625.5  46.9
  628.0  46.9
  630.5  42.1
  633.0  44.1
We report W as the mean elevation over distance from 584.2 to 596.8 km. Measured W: 36.3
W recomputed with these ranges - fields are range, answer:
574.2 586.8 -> 26.8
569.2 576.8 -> 19.3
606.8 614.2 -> 44.1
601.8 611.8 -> 42.8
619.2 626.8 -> 49.6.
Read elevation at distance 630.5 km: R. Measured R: 42.1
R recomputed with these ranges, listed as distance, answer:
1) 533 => 32.6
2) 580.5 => 26.1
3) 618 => 52.4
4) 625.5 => 46.9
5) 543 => 36.1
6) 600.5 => 40.3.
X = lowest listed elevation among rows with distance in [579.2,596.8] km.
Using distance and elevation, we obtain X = 26.1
